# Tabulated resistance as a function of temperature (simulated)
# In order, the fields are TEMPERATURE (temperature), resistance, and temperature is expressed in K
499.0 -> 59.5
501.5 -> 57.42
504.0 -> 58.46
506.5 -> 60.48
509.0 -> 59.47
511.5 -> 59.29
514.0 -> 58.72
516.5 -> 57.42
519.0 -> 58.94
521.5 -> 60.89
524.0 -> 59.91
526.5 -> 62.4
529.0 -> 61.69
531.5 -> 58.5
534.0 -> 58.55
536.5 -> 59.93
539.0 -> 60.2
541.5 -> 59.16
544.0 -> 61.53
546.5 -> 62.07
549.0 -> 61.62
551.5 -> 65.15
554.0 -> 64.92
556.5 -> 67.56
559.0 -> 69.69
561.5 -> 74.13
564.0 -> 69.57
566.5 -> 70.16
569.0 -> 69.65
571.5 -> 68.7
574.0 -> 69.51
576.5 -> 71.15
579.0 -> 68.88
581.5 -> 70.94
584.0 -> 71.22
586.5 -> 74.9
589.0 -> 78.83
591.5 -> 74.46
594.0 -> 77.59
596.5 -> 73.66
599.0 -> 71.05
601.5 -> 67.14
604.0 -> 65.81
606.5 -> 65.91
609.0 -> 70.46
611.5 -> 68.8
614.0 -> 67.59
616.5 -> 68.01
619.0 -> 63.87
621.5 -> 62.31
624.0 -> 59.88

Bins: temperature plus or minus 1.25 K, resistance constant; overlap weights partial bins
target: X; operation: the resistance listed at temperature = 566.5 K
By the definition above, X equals 70.16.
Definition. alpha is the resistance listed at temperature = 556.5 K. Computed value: 67.56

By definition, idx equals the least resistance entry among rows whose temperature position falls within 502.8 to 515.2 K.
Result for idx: 58.46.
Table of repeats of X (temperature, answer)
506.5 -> 60.48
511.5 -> 59.29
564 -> 69.57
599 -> 71.05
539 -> 60.2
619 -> 63.87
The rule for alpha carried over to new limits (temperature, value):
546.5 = 62.07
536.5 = 59.93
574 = 69.51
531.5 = 58.5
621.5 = 62.31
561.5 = 74.13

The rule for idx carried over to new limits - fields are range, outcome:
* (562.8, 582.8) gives 68.7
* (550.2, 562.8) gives 64.92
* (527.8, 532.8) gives 58.5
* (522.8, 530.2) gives 59.91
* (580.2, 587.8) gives 70.94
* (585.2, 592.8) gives 74.46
